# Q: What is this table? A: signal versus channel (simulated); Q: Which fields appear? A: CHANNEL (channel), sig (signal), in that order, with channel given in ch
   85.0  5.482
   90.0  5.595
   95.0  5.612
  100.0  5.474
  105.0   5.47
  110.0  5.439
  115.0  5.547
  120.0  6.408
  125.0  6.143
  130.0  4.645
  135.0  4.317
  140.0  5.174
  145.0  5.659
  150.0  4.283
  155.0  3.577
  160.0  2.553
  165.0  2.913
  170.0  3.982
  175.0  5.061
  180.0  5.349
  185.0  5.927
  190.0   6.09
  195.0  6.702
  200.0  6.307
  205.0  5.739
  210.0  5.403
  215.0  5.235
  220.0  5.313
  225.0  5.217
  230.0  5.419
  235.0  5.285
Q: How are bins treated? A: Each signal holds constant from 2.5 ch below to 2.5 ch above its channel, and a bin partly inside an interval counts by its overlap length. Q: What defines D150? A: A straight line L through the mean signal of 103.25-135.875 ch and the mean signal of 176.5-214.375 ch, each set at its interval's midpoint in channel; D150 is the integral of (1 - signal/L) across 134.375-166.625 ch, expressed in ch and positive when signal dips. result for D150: 8.84 ch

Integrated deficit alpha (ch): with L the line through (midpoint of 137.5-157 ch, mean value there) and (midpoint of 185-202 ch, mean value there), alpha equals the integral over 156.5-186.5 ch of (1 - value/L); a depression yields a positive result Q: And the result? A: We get 7.4 ch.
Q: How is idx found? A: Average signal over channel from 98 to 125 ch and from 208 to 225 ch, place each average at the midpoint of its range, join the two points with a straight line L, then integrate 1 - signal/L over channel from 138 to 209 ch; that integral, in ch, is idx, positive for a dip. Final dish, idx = 6.5 ch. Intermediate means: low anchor 5.72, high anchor 5.3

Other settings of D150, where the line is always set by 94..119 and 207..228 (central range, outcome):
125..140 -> 1.7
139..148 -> 0.1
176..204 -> -3.3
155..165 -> 4.7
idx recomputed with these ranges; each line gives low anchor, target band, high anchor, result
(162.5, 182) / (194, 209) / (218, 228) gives -3.92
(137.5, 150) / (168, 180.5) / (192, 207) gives 2.26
